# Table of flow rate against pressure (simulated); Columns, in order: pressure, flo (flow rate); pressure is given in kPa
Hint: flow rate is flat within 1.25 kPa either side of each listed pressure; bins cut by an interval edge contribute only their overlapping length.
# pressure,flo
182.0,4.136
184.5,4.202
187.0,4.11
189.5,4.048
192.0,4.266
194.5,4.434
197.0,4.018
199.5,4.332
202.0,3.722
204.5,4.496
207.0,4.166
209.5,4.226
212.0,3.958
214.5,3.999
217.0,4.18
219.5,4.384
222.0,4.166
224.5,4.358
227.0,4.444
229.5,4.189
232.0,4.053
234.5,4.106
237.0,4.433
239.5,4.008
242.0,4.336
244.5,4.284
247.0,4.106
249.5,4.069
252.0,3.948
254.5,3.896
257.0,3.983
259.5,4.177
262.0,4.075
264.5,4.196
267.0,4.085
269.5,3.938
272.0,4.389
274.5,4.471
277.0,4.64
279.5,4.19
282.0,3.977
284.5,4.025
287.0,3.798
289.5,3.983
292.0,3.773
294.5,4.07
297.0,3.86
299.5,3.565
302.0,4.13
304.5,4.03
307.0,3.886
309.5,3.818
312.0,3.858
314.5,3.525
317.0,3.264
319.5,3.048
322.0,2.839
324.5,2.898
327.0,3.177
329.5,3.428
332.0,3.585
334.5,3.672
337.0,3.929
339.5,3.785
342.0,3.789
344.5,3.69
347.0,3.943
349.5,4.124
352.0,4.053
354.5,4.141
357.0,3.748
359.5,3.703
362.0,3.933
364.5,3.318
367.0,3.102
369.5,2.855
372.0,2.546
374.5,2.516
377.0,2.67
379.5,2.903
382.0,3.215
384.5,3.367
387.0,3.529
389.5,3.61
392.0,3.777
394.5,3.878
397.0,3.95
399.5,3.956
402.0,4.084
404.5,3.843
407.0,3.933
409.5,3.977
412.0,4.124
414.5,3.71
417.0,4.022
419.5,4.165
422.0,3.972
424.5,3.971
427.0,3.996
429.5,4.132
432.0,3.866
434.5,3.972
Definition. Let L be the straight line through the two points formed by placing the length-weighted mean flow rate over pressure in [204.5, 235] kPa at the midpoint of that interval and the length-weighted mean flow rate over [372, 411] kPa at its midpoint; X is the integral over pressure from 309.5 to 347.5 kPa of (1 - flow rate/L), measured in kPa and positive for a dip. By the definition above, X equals 2.7 kPa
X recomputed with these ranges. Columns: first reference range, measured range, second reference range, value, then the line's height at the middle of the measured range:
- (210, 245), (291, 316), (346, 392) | -0.4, 3.78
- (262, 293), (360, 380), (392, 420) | 5.0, 4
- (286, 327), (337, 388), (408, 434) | 4.6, 3.81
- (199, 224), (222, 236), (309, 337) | -0.6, 4.04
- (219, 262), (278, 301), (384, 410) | 0.7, 4.06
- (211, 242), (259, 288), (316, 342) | -2.6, 3.82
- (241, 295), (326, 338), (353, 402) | 0.5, 3.71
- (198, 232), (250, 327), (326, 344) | -0.3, 3.85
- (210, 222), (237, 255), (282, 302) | -0.4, 4.04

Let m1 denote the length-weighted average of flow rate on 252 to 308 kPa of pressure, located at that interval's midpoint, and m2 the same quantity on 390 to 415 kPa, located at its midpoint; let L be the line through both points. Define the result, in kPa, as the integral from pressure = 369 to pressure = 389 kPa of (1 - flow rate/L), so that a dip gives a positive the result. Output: 4.9 kPa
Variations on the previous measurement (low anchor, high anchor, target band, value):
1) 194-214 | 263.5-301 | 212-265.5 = -0.6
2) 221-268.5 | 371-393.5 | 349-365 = -2.6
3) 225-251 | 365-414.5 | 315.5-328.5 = 2.5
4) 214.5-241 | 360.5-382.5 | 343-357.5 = -3.5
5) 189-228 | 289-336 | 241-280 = -2.8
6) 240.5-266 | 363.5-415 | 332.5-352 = -0.9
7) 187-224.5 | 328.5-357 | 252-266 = 0.0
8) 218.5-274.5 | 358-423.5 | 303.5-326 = 2.5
